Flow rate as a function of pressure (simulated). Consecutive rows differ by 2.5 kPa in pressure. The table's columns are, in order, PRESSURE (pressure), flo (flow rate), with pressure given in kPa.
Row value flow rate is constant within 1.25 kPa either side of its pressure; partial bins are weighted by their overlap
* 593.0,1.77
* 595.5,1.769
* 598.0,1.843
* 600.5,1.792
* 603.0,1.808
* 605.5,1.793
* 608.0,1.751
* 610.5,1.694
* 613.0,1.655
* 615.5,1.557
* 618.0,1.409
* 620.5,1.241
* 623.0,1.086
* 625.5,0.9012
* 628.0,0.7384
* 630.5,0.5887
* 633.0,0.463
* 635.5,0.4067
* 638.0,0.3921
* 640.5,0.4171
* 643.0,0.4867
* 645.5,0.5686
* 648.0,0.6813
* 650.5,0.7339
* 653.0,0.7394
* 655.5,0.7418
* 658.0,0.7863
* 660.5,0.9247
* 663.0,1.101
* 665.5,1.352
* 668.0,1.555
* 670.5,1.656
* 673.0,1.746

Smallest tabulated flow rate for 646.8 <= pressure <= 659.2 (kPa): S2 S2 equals 0.6813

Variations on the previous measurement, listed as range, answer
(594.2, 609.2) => 1.751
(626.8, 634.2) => 0.463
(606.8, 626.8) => 0.9012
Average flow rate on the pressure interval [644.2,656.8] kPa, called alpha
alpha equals 0.693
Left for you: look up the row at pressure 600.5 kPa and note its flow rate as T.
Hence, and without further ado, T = 1.792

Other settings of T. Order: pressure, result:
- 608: 1.751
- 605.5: 1.793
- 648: 0.6813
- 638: 0.3921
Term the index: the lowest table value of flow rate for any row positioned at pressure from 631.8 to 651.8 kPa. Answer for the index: 0.3921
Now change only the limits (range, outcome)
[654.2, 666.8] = 0.7418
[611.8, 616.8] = 1.557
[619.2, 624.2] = 1.086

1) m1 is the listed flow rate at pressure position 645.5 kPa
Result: 0.5686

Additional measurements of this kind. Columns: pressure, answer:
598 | 1.843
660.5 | 0.9247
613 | 1.655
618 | 1.409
